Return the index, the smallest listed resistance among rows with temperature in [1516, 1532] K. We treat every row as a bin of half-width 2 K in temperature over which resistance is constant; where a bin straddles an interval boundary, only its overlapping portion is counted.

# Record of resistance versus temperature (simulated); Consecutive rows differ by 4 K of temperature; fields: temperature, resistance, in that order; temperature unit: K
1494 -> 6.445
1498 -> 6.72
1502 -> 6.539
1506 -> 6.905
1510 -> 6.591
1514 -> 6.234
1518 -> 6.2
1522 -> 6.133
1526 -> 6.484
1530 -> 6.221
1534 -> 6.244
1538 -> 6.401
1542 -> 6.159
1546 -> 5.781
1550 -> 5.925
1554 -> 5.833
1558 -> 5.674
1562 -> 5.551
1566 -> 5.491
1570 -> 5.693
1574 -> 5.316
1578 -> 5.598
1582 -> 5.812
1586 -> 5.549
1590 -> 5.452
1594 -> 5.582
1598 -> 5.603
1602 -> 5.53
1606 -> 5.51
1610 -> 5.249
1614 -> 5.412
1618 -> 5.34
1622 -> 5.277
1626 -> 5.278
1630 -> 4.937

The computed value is 6.133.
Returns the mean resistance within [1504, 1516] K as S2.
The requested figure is 6.58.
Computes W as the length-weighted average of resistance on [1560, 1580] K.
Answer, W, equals 5.53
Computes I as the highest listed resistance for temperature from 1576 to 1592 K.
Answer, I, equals 5.812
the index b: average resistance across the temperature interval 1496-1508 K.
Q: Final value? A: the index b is 6.72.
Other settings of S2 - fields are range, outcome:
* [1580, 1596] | 5.6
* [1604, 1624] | 5.36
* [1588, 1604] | 5.54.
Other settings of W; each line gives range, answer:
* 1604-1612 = 5.38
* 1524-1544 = 6.3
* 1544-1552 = 5.85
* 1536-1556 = 6.02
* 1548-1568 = 5.69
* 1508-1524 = 6.29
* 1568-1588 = 5.59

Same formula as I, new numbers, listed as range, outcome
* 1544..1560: 5.925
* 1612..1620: 5.412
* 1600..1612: 5.53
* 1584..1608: 5.603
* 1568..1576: 5.693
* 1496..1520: 6.905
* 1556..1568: 5.674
